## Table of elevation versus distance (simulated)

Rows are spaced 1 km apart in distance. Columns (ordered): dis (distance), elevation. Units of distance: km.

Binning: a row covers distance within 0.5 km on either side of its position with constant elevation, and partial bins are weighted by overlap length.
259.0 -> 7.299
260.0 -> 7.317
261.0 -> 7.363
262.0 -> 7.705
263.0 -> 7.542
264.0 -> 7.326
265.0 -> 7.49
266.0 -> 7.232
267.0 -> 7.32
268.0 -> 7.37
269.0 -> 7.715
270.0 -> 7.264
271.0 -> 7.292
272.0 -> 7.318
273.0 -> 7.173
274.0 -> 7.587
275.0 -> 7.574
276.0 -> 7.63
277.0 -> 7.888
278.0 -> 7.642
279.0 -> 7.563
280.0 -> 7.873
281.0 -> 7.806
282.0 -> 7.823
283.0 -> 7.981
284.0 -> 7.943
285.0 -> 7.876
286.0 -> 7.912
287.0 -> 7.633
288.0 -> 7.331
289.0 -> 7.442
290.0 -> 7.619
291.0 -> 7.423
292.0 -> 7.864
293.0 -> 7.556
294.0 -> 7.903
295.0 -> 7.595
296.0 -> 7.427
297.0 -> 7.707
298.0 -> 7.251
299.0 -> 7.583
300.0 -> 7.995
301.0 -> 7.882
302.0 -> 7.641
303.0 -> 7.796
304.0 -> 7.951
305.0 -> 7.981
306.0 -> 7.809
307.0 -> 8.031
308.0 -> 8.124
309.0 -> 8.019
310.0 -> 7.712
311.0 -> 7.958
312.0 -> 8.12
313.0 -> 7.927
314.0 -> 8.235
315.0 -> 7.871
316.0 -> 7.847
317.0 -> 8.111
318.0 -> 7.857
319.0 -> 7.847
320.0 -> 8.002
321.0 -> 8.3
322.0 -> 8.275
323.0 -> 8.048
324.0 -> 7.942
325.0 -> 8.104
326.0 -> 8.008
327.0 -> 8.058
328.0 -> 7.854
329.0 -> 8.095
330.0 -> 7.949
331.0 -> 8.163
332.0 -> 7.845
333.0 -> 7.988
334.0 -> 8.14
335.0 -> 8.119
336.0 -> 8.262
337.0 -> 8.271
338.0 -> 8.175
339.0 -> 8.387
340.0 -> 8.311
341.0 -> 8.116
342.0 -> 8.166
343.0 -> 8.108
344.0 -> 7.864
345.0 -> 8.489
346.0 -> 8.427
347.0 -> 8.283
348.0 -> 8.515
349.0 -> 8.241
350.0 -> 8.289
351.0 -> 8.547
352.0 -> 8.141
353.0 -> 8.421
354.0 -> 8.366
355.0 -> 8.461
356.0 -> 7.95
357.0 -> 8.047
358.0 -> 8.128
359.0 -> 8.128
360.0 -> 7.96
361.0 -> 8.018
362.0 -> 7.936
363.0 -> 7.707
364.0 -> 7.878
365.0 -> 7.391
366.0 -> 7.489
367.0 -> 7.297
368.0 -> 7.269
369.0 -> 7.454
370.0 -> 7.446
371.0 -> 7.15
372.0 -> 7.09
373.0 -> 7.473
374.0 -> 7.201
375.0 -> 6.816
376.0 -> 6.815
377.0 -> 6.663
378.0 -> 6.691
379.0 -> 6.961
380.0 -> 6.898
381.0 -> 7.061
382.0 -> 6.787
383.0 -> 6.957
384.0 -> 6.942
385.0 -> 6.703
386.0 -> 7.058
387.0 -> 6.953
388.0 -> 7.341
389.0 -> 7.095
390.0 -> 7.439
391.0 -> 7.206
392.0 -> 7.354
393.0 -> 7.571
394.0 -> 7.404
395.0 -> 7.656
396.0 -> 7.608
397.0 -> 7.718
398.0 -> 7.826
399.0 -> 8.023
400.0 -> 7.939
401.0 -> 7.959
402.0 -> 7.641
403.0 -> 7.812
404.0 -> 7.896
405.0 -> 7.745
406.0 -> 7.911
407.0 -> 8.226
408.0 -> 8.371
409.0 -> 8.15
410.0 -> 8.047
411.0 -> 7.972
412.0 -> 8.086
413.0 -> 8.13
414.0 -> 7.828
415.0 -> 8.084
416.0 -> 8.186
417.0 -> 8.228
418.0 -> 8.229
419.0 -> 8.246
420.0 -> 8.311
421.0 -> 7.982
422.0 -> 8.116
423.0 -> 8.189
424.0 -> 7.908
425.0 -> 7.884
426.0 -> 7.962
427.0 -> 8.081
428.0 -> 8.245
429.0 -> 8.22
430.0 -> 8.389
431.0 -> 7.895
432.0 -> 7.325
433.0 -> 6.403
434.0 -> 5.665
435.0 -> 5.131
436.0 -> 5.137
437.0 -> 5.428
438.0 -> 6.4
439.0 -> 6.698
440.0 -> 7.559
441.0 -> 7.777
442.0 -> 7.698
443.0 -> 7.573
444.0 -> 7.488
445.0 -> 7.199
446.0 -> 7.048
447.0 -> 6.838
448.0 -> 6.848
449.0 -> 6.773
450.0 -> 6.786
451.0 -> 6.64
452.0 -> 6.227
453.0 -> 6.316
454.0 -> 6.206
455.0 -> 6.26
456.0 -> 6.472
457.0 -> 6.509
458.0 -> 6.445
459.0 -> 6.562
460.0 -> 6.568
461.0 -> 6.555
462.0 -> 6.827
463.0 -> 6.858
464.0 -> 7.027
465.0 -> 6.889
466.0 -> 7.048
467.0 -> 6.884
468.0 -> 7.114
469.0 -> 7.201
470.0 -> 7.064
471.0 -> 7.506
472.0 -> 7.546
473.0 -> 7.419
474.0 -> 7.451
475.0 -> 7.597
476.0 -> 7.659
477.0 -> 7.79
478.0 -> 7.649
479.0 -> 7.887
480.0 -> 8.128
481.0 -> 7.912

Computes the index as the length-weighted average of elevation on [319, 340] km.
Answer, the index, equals 8.1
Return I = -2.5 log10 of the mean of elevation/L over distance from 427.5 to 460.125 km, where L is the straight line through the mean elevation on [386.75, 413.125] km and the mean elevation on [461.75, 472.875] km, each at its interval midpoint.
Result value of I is 0.08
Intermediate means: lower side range 7.75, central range 6.81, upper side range 7.1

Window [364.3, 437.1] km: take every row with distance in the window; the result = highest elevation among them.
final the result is 8.389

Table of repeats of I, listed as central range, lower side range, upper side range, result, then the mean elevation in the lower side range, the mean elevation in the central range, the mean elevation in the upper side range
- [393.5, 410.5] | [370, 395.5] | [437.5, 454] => -0.12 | 7.1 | 7.88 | 6.97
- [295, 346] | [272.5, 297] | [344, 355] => 0.01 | 7.67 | 7.99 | 8.35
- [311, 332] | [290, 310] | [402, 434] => -0.03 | 7.76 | 8.02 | 7.96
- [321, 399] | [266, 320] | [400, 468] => -0.03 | 7.73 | 7.73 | 7.32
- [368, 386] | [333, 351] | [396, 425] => 0.16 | 8.25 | 7.02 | 8.02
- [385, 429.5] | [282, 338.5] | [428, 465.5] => -0.11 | 7.9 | 7.85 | 6.79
